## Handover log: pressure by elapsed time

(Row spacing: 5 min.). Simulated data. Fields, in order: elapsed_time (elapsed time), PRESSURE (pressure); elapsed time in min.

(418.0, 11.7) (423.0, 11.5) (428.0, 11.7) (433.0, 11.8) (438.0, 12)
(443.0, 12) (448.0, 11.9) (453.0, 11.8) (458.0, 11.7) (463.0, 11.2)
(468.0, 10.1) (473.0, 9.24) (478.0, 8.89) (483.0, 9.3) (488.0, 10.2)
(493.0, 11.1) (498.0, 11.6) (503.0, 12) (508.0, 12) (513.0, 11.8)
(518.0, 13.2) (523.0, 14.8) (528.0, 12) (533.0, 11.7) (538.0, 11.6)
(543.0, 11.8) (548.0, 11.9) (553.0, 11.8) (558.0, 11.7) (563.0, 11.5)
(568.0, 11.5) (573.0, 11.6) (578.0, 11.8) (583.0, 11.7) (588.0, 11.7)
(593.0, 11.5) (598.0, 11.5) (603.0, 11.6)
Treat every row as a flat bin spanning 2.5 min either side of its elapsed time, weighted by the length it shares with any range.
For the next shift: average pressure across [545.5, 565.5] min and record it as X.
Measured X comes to 11.7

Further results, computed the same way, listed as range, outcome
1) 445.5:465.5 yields 11.7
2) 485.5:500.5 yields 11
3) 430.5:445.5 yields 11.9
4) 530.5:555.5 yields 11.8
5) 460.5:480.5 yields 9.86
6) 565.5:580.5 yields 11.6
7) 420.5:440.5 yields 11.8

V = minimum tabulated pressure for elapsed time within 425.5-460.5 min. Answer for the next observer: 11.7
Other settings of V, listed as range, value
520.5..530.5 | 12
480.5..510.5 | 9.3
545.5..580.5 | 11.5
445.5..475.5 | 9.24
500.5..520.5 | 11.8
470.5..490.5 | 8.89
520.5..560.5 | 11.6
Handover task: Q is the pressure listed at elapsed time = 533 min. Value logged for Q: 11.7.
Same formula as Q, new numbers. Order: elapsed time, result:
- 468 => 10.1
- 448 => 11.9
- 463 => 11.2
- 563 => 11.5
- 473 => 9.24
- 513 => 11.8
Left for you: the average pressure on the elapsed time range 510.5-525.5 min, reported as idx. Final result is 13.3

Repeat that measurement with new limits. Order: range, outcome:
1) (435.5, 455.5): 11.9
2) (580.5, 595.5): 11.6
